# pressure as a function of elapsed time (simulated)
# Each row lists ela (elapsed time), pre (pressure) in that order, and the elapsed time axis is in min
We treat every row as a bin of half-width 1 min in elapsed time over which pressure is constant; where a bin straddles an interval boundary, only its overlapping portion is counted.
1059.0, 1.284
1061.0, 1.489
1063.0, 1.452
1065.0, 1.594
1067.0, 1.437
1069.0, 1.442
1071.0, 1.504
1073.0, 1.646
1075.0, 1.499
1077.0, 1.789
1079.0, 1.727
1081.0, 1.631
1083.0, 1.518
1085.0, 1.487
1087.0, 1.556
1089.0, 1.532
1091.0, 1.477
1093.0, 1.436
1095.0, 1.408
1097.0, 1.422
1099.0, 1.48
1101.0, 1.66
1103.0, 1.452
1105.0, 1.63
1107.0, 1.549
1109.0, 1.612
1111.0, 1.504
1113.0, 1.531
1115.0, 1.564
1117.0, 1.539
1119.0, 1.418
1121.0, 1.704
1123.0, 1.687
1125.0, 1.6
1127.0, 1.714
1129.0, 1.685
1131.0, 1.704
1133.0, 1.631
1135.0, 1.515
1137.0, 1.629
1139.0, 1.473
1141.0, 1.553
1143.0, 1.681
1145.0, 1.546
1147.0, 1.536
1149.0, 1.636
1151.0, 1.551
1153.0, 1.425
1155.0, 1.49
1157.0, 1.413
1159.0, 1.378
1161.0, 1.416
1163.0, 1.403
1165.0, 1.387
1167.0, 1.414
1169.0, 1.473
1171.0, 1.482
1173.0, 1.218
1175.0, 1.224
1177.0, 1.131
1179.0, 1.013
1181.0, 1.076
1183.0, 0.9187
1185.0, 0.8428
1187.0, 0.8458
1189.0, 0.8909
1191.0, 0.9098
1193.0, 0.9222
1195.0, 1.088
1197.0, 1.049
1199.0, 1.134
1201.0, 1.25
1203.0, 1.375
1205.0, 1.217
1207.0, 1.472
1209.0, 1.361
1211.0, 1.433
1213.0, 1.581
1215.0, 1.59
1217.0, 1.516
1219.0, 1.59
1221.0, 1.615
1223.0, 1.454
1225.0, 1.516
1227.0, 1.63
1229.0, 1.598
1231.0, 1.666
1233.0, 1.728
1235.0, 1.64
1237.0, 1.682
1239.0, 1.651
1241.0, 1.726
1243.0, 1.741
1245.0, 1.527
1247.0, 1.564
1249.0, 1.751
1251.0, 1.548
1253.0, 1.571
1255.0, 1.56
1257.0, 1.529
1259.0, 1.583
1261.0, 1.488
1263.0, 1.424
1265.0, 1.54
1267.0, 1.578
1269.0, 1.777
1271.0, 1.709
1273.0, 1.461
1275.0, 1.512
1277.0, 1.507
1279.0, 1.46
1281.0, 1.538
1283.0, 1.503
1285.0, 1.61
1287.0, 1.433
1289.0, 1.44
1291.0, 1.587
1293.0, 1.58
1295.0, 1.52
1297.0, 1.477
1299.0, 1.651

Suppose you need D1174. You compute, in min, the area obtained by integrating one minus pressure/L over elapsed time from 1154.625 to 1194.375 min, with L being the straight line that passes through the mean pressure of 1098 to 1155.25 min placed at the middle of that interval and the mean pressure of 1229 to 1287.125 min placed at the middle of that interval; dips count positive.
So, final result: 9.9 min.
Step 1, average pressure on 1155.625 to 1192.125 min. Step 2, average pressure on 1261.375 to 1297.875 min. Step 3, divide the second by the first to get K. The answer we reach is 1.29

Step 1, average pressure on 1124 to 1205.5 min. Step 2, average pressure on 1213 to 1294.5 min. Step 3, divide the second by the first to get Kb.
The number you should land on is 1.18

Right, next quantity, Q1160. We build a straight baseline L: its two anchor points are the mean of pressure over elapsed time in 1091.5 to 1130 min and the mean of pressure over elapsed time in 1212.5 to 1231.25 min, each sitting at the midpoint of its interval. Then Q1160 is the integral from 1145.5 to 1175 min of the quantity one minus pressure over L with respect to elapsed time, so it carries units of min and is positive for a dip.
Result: 2.4 min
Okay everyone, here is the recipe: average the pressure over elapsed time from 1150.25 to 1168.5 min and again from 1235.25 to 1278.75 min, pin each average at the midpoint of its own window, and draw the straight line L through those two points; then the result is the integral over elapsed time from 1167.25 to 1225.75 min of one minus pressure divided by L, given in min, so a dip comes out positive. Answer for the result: 9.6 min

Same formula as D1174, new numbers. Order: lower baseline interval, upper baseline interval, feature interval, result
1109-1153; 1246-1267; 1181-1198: 6.8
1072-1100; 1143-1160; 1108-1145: -1.8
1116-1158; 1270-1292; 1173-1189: 5.6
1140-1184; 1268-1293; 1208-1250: -3.5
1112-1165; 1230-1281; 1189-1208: 5.2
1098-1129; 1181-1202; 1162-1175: -2.5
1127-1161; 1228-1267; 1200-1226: 2.1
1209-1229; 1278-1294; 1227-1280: -2.4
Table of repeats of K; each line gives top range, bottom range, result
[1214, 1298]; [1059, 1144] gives 1.01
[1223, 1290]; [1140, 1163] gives 1.05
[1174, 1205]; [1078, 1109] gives 0.68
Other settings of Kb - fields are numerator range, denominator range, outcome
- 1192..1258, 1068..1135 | 0.95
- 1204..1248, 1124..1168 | 1.02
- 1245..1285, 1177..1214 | 1.38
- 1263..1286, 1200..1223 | 1.07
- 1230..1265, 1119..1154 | 1.01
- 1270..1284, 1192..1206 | 1.33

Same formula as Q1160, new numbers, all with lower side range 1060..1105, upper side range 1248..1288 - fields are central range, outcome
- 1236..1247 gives -0.7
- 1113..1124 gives -0.3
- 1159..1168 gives 0.8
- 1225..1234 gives -0.5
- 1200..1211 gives 1.4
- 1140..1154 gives -0.2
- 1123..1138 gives -1.0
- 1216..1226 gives 0.1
